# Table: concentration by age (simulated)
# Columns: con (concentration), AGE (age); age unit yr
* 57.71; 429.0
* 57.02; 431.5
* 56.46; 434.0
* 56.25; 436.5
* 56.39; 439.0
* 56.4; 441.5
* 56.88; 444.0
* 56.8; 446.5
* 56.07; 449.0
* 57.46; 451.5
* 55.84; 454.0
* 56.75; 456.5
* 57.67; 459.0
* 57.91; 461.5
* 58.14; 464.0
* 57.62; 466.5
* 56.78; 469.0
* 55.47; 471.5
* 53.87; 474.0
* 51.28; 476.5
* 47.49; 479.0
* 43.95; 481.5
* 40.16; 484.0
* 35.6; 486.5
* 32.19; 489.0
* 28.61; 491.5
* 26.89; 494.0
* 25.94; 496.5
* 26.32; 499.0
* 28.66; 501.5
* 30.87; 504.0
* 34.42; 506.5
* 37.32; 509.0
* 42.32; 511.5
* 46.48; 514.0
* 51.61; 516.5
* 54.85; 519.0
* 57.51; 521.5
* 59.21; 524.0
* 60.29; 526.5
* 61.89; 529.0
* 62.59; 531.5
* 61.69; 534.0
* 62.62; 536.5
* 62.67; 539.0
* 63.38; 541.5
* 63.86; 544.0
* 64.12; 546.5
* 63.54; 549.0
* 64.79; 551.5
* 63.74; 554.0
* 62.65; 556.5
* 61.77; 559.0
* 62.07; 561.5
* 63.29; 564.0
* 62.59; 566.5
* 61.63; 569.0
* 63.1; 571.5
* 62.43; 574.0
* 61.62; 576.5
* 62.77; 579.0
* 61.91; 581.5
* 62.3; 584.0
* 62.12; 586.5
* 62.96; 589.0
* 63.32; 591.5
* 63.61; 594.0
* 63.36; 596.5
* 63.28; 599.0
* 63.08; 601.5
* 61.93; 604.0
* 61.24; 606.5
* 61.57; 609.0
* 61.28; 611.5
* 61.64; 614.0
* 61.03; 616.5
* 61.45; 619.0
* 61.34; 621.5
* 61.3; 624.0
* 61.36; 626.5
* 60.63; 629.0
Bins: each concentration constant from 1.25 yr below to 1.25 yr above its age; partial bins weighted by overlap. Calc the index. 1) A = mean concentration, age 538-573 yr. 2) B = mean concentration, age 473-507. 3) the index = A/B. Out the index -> 1.7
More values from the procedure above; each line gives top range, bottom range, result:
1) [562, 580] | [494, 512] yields 1.98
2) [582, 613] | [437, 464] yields 1.10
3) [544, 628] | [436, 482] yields 1.13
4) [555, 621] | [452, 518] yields 1.41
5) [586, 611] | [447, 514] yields 1.40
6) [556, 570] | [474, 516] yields 1.69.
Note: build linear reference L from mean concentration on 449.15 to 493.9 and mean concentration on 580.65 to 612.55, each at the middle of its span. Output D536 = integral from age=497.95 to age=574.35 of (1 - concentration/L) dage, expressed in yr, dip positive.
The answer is 1.1 yr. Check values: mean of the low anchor 49.4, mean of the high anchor 62.5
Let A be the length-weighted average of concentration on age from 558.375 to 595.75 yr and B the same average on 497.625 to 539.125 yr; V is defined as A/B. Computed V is 1.27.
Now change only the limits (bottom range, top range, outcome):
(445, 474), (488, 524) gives 0.67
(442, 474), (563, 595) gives 1.10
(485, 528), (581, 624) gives 1.55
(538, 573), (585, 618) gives 0.99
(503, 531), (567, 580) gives 1.26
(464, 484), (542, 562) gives 1.22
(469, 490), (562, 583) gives 1.36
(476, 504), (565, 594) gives 1.81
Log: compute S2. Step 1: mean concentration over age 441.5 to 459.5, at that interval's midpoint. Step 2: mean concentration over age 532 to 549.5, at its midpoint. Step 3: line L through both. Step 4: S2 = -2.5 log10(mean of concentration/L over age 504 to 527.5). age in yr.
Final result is 0.262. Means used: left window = 56.7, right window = 63.1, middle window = 48.2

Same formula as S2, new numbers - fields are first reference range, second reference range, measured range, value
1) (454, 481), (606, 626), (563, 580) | -0.05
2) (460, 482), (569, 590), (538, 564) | -0.05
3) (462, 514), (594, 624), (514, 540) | -0.22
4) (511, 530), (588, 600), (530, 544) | -0.11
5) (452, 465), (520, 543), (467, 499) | 0.38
